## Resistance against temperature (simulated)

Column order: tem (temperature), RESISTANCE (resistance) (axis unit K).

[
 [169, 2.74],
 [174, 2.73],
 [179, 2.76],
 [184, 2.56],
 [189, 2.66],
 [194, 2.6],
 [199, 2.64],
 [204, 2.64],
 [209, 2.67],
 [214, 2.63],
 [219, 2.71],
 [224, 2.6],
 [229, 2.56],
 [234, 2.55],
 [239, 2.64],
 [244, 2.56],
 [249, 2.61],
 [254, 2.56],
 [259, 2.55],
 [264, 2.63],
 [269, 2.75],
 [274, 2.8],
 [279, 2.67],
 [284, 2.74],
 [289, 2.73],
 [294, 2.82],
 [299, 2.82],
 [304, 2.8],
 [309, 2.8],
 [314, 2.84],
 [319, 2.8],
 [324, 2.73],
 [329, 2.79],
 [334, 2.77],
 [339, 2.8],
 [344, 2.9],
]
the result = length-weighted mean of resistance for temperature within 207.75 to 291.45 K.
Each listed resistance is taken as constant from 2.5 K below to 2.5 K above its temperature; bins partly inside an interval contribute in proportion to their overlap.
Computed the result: 2.64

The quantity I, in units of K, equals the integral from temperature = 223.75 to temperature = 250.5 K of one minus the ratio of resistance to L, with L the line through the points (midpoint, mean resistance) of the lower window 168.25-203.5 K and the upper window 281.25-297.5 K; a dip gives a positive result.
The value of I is 1.3 K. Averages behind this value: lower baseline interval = 2.66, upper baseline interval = 2.77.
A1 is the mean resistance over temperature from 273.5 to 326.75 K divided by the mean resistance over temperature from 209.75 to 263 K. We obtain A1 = 1.07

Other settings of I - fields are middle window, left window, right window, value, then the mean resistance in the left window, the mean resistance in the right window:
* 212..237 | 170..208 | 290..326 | 0.8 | 2.66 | 2.8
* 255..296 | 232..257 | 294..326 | -0.3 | 2.58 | 2.8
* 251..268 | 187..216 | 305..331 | 0.8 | 2.64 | 2.79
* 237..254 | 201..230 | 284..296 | 0.6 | 2.64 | 2.77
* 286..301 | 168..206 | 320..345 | -0.2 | 2.66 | 2.79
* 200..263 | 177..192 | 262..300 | 2.1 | 2.65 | 2.74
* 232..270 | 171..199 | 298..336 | 1.8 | 2.66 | 2.79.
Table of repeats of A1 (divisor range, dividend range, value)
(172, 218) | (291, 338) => 1.05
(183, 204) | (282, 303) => 1.06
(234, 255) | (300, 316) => 1.09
